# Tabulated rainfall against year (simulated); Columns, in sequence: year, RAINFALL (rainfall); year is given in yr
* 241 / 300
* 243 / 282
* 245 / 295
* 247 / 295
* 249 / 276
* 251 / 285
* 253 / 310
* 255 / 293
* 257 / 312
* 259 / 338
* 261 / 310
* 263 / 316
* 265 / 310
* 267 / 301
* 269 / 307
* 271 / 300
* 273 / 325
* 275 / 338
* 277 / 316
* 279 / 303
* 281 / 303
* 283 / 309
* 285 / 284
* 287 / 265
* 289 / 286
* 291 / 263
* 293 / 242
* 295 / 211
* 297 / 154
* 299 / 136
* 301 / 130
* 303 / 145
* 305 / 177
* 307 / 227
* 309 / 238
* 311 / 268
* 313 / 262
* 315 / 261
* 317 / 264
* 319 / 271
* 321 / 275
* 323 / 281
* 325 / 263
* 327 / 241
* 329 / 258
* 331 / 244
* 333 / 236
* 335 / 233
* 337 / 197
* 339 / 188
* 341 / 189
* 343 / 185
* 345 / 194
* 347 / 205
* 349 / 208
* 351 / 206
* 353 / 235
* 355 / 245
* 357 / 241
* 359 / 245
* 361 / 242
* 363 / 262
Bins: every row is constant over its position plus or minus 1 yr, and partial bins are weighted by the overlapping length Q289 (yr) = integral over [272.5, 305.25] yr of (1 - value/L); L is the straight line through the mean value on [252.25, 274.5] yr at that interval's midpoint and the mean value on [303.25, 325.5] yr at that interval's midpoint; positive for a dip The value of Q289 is 4.2 yr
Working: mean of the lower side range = 312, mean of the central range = 247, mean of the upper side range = 249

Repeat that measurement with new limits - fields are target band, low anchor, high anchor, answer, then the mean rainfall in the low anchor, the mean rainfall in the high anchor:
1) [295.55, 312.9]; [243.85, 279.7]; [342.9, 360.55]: 5.0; 307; 221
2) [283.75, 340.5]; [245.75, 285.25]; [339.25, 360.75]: 5.1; 307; 215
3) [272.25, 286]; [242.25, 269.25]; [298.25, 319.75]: -2.4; 302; 217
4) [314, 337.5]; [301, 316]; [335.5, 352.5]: -4.9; 219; 199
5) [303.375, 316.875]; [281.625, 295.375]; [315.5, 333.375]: 1.4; 269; 260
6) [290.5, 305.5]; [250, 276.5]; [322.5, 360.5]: 5.2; 311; 225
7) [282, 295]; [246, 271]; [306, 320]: 0.4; 304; 256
